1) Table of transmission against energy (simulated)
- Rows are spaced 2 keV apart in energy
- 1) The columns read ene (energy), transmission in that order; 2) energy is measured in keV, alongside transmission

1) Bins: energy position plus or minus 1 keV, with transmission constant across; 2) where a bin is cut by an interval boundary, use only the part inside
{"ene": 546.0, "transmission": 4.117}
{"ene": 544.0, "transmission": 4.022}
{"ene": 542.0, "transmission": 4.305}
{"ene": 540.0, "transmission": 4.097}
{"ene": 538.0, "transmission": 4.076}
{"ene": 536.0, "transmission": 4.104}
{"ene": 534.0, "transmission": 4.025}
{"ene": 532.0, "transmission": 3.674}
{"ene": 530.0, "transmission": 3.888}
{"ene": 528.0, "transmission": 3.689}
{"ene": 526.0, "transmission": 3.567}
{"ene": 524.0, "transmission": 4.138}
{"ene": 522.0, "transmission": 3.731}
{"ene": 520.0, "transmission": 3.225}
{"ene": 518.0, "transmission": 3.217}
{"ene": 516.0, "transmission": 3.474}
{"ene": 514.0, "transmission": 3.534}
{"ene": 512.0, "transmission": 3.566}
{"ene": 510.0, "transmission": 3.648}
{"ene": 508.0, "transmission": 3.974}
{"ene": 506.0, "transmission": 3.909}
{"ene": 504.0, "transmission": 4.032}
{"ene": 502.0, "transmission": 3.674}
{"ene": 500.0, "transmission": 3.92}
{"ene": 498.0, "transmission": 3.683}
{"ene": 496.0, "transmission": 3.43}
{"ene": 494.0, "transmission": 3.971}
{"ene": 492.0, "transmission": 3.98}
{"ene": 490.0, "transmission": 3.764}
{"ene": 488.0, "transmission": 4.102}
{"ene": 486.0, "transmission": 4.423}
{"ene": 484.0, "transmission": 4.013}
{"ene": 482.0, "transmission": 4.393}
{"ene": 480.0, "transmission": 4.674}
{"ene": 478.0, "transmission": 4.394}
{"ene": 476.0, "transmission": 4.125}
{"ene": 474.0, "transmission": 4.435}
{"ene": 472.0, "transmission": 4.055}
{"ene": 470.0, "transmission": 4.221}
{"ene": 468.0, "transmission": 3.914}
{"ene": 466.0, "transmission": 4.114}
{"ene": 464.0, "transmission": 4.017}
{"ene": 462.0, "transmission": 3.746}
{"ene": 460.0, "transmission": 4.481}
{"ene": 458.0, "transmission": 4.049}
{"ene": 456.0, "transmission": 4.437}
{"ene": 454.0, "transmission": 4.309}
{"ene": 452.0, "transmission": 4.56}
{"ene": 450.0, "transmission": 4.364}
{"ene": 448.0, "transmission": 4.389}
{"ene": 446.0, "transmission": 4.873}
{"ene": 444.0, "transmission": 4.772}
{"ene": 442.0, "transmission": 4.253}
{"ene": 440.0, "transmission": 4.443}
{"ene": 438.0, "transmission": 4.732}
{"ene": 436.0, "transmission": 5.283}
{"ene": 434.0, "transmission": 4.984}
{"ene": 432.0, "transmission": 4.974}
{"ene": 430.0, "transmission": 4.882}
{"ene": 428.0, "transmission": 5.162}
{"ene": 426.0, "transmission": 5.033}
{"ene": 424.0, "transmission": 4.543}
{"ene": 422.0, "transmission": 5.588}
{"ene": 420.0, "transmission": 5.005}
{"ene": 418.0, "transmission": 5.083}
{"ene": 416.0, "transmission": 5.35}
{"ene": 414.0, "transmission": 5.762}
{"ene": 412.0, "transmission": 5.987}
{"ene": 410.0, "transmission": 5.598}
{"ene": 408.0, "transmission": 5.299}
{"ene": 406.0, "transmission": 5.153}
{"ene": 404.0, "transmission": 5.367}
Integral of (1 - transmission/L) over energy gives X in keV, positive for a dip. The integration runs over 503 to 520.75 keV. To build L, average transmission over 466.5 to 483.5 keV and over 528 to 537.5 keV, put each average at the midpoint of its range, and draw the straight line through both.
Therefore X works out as 1.81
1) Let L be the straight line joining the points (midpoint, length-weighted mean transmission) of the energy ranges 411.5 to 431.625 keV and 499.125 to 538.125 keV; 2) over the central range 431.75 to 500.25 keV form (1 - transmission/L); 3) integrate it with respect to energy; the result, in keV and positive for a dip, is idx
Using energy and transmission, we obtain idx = 3.78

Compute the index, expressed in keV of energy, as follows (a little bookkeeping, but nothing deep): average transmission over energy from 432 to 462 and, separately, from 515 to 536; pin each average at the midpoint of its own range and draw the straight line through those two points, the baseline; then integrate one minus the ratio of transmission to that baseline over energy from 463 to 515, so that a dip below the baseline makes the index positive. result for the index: 1.1 keV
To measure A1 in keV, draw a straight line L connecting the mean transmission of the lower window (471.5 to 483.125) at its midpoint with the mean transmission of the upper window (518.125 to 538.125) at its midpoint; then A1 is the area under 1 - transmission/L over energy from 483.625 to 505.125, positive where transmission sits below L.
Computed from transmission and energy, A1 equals 1.3 keV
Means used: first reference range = 4.35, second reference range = 3.77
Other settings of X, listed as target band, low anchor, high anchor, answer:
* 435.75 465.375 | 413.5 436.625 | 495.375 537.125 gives 1.95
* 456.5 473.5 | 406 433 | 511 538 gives 1.78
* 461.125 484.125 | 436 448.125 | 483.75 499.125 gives 0.03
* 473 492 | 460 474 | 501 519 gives -1.52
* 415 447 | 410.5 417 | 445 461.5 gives 1.20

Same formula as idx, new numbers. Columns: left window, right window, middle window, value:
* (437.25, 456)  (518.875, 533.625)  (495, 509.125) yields 0.54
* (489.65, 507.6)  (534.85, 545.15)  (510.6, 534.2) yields 2.15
